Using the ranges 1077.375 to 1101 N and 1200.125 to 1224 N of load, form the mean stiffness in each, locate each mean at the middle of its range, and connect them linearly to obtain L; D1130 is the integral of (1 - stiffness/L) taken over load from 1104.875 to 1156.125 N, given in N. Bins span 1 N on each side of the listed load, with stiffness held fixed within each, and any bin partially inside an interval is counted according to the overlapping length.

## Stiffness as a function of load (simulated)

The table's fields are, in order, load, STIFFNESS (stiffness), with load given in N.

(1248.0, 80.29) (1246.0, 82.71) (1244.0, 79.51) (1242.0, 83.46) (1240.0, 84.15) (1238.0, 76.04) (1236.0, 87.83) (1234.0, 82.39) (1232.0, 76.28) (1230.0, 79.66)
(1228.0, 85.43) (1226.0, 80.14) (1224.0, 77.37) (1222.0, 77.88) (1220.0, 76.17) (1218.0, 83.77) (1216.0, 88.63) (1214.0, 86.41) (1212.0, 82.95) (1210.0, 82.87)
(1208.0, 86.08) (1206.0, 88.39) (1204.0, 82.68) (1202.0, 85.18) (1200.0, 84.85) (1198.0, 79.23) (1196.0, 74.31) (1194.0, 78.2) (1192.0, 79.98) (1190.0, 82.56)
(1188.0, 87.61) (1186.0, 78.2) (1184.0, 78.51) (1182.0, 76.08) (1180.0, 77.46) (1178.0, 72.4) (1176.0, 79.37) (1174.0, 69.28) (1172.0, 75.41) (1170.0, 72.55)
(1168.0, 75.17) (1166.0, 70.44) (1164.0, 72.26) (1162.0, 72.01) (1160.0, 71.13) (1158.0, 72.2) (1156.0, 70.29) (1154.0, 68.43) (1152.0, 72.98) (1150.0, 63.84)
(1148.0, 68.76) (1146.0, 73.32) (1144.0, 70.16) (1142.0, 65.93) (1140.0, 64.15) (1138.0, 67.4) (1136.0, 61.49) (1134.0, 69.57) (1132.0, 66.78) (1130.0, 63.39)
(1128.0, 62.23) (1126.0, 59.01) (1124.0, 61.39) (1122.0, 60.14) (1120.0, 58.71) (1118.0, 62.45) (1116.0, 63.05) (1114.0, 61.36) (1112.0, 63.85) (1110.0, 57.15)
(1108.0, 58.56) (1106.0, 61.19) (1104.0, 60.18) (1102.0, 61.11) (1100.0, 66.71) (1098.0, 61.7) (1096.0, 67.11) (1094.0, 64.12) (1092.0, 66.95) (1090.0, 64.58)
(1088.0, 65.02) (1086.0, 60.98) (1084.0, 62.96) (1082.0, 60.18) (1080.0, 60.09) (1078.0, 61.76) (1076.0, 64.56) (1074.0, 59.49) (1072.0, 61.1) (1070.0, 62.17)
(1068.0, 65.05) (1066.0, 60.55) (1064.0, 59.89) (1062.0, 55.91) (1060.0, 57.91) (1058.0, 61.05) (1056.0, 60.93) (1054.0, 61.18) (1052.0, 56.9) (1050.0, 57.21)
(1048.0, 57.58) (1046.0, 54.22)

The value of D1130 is 4.35 N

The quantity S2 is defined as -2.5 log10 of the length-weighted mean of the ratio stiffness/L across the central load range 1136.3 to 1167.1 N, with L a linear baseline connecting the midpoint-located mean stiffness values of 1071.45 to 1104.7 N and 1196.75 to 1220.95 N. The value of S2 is 0.07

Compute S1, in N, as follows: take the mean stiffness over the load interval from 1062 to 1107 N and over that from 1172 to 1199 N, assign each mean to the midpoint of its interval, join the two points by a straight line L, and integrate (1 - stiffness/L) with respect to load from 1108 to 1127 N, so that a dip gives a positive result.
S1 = 1.9 N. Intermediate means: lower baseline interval 62.5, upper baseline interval 77.8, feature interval 60.7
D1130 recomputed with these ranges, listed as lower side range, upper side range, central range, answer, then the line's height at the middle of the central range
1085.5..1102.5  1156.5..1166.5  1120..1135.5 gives 1.2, 68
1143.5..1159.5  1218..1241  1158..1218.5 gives -3.2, 74.9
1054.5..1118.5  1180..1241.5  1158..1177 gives 0.4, 74.7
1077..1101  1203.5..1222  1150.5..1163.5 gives 0.7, 74.7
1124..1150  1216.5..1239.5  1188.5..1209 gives -1.8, 75.8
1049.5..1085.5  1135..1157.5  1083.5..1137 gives 1.6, 64.6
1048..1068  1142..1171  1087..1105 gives -0.1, 63.7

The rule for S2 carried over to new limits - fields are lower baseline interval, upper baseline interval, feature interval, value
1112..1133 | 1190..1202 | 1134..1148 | -0.014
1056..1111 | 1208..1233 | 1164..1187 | 0.004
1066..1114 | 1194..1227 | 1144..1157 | 0.041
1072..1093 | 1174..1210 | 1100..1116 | 0.097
